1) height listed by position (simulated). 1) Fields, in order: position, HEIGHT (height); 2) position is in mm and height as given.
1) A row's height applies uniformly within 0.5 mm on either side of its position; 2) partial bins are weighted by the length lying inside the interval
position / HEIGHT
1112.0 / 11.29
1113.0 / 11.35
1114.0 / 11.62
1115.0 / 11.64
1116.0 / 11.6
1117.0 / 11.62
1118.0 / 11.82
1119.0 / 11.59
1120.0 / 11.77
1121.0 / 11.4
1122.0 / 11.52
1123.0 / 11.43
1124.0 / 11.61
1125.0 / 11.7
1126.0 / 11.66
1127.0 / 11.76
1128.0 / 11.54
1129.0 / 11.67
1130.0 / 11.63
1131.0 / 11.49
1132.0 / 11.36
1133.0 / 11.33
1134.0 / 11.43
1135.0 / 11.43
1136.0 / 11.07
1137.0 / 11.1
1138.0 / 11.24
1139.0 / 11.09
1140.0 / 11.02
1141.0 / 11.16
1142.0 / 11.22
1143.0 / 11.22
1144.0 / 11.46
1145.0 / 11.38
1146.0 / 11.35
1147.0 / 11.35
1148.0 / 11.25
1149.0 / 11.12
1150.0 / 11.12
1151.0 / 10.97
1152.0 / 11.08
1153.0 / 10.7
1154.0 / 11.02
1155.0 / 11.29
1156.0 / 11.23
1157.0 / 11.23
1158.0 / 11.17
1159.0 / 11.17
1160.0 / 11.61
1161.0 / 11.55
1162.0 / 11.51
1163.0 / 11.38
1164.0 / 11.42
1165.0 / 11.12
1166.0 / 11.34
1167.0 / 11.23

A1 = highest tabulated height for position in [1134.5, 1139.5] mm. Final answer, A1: 11.43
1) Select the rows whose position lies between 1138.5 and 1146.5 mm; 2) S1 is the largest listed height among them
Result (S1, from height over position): 11.46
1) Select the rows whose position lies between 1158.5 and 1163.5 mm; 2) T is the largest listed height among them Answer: 11.61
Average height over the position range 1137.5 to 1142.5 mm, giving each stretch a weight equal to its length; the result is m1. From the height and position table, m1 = 11.1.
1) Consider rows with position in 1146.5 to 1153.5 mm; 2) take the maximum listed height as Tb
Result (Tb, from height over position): 11.35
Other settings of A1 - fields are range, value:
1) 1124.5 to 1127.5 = 11.76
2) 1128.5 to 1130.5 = 11.67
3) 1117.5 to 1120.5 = 11.82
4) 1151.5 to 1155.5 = 11.29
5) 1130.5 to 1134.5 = 11.49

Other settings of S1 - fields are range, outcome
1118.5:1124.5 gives 11.77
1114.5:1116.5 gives 11.64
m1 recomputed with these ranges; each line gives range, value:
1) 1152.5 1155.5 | 11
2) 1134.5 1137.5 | 11.2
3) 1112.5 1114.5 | 11.5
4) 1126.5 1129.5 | 11.7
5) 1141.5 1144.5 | 11.3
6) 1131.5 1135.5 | 11.4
